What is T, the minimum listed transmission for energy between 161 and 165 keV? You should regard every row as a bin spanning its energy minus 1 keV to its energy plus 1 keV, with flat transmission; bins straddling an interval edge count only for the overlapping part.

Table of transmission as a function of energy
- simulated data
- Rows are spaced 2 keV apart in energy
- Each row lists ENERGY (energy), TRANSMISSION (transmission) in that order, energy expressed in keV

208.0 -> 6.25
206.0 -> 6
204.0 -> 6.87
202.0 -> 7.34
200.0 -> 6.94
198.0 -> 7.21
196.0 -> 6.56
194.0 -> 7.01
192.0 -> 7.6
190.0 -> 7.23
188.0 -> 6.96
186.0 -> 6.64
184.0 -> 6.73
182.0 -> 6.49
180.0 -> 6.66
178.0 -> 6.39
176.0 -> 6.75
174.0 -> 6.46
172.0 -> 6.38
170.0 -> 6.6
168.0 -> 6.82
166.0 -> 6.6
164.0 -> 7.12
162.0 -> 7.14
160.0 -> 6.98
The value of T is 7.12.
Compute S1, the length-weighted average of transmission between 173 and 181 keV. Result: 6.57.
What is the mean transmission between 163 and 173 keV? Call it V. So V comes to 6.7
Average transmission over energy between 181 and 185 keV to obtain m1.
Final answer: 6.61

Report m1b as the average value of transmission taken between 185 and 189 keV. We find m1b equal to 6.8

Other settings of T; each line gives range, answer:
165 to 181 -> 6.38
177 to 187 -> 6.39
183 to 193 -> 6.64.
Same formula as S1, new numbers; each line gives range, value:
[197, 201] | 7.08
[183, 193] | 7.03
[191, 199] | 7.09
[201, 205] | 7.11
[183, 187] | 6.69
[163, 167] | 6.86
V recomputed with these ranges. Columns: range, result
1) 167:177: 6.6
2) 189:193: 7.42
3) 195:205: 6.98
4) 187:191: 7.1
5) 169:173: 6.49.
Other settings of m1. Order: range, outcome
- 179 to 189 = 6.7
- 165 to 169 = 6.71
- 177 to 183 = 6.51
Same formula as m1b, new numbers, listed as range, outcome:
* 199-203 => 7.14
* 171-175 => 6.42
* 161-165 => 7.13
